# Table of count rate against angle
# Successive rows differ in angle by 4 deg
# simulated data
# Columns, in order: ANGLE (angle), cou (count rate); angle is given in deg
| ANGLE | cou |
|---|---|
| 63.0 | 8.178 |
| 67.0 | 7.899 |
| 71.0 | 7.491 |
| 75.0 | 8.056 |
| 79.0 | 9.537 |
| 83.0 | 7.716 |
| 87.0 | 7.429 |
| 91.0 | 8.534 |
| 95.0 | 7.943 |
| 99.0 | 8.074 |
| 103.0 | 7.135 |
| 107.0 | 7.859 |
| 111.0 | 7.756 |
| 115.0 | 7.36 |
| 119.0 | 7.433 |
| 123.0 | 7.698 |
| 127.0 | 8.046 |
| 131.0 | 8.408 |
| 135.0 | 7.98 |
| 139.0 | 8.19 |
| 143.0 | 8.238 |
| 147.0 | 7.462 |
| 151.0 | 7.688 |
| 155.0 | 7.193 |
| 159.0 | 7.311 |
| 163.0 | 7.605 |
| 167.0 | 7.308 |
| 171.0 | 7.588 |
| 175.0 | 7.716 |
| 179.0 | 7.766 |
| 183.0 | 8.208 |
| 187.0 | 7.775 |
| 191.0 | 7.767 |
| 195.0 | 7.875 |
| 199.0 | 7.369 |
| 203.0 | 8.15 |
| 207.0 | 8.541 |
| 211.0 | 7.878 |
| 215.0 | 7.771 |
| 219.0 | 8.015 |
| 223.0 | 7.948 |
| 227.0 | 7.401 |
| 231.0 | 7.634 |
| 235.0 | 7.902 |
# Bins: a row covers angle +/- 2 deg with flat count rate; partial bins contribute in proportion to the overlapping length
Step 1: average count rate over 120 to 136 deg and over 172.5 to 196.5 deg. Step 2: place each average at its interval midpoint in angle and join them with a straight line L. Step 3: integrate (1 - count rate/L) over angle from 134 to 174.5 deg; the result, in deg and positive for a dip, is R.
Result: 1.4 deg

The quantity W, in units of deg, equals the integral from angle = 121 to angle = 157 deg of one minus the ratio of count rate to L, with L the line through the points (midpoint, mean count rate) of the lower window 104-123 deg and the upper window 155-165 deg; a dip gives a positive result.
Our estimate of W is -1.9 deg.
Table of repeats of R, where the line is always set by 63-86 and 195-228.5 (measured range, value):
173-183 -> 0.1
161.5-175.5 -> 0.7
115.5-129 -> 0.6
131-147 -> -0.2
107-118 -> 0.6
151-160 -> 0.7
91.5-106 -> 0.5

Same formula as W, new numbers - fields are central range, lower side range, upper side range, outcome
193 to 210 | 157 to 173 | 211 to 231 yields -0.7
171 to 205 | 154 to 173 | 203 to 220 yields -0.3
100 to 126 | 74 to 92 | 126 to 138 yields 1.9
